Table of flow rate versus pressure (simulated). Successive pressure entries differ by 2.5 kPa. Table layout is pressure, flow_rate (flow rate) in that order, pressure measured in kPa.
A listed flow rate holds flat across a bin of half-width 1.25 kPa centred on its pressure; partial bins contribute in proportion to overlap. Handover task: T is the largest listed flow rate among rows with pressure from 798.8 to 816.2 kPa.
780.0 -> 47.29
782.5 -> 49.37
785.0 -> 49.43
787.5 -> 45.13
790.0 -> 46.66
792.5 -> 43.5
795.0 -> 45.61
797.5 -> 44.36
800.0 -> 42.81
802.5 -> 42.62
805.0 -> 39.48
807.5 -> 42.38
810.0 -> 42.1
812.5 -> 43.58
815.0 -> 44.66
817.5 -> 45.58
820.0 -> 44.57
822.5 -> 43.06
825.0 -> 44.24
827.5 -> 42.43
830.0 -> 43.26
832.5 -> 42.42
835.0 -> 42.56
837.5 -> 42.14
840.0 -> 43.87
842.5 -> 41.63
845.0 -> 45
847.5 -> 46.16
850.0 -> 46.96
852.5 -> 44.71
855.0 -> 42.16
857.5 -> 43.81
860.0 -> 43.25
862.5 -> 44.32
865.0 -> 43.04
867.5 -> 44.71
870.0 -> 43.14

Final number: 44.66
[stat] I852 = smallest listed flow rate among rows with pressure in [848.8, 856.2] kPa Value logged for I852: 42.16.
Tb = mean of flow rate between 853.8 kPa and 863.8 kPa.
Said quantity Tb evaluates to 43.4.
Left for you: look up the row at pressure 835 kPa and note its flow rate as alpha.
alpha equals 42.56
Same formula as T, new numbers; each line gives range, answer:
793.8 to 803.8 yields 45.61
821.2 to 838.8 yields 44.24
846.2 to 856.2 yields 46.96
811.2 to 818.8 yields 45.58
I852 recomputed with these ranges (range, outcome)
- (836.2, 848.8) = 41.63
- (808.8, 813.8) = 42.1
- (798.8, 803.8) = 42.62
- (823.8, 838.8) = 42.14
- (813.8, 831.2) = 42.43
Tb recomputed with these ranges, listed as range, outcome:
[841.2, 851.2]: 44.9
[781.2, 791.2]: 47.7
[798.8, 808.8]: 41.8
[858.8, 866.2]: 43.5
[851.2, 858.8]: 43.6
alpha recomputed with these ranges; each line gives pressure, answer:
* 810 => 42.1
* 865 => 43.04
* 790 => 46.66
